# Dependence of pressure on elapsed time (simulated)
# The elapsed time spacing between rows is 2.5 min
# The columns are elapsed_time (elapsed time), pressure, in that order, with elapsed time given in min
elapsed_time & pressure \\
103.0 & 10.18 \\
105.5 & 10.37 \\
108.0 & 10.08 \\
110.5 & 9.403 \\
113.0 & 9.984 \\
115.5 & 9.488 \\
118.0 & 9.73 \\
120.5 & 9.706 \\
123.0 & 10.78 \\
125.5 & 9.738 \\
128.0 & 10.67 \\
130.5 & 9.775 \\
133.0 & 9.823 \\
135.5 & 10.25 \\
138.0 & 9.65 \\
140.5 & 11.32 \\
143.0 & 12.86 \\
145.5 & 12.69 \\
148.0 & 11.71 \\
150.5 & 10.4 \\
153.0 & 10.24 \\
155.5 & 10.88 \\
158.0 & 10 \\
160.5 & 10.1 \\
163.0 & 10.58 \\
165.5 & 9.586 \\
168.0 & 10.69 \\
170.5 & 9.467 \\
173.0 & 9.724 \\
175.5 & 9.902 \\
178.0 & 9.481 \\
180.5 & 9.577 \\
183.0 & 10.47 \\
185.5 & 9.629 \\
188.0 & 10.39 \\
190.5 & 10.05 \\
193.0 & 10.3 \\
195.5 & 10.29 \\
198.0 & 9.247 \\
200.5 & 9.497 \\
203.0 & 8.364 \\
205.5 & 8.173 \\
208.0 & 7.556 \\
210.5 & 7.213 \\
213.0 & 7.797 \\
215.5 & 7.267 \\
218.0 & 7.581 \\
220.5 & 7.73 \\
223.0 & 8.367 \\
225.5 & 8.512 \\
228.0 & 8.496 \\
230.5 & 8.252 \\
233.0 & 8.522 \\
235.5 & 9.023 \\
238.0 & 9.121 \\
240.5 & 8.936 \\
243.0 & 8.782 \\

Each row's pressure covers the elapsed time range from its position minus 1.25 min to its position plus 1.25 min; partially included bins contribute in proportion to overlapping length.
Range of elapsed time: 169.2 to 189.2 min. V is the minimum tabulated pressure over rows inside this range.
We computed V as 9.467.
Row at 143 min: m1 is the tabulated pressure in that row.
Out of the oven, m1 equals 12.86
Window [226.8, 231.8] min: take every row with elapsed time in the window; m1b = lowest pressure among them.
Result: 8.252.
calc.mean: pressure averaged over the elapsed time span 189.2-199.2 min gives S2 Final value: 9.98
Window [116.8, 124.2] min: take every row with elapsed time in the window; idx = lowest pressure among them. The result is 9.706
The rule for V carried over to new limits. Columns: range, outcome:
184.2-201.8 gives 9.247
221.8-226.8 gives 8.367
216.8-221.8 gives 7.581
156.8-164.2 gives 10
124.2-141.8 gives 9.65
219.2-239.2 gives 7.73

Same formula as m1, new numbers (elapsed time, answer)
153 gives 10.24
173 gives 9.724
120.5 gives 9.706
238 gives 9.121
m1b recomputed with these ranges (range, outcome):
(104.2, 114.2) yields 9.403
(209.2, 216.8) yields 7.213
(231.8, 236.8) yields 8.522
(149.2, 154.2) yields 10.24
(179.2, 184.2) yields 9.577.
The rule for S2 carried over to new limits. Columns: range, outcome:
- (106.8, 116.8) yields 9.74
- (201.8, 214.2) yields 7.82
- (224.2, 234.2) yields 8.44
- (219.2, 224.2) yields 8.04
